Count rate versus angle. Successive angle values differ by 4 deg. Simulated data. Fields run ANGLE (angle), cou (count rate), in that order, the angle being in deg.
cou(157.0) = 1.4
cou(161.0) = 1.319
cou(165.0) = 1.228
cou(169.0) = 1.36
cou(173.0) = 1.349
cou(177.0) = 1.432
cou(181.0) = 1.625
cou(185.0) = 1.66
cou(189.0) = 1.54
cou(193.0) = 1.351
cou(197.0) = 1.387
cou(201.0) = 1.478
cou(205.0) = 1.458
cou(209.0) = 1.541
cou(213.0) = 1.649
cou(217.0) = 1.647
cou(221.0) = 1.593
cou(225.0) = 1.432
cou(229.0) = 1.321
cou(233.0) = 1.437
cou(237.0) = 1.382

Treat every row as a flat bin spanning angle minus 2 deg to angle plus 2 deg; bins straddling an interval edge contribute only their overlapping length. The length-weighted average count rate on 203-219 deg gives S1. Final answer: 1.57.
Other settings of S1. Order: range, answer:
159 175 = 1.31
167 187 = 1.49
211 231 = 1.53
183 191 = 1.6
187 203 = 1.44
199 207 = 1.47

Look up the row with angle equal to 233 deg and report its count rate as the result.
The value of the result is 1.437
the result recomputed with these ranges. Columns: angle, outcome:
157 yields 1.4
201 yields 1.478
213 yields 1.649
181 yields 1.625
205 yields 1.458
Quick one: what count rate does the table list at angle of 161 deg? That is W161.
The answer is 1.319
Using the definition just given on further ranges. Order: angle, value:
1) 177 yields 1.432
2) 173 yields 1.349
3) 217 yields 1.647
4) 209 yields 1.541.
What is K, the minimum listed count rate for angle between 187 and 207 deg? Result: 1.351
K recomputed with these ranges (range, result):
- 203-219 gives 1.458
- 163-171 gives 1.228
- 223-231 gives 1.321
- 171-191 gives 1.349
